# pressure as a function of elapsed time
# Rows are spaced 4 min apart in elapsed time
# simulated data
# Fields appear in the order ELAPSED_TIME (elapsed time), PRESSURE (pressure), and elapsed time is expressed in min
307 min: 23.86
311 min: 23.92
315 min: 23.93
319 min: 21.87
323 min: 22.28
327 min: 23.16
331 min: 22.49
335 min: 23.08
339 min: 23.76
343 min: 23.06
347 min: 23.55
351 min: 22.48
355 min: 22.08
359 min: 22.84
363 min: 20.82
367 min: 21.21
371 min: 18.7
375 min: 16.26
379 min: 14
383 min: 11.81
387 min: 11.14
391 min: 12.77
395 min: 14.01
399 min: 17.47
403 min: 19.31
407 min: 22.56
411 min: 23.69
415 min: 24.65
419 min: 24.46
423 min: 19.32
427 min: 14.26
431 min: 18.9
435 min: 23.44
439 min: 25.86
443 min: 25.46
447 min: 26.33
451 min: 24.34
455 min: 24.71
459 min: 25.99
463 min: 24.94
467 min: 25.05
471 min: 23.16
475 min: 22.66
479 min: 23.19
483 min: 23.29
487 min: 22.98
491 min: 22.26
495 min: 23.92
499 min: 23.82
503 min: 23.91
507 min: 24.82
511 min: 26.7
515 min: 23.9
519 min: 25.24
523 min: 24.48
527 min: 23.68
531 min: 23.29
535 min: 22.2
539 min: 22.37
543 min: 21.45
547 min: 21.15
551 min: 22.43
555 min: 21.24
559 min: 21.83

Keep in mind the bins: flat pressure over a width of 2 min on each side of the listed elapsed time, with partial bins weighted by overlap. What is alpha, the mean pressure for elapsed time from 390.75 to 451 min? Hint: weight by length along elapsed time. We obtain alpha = 21.2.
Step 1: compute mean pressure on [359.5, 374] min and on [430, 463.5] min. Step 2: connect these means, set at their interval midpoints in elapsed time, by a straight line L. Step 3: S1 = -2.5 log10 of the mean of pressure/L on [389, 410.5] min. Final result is 0.24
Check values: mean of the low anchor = 20.2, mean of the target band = 17.7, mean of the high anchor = 24.6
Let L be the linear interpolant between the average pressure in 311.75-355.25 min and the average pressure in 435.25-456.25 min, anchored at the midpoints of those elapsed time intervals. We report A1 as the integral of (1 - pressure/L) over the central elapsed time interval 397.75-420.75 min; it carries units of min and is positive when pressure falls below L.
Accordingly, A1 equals 2.2 min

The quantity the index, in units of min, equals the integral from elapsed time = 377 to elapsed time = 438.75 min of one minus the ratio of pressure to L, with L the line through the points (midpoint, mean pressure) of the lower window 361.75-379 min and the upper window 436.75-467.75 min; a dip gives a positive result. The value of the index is 9.9 min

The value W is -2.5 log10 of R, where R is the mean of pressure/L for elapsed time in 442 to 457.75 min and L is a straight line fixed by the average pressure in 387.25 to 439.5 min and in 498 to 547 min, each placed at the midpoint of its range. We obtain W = -0.201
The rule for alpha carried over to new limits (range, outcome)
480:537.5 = 23.9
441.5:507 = 24.1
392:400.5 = 15.3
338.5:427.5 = 19.3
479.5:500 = 23.2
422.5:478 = 23.3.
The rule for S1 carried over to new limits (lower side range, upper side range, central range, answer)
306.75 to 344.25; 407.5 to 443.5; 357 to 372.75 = 0.09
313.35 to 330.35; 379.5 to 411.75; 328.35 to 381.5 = -0.06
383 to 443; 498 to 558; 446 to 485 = -0.15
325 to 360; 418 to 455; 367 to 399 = 0.47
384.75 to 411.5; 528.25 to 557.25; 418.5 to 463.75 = -0.24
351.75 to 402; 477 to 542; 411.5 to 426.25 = -0.16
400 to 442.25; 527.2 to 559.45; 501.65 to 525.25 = -0.13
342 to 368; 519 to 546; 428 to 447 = -0.03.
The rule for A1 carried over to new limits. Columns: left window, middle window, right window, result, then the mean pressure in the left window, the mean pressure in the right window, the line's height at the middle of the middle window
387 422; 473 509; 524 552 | -3.49 min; 19.4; 22.4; 21.4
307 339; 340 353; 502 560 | 0.00 min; 23.1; 23.3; 23.1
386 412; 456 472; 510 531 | -2.81 min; 17.3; 24.6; 21.2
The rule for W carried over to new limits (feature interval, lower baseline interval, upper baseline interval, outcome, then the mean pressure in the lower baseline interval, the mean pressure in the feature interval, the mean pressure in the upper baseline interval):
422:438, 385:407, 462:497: -0.030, 15.6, 19.4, 23.5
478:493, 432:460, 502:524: 0.090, 24.9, 22.9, 24.9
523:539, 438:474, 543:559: -0.039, 25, 23.1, 21.6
